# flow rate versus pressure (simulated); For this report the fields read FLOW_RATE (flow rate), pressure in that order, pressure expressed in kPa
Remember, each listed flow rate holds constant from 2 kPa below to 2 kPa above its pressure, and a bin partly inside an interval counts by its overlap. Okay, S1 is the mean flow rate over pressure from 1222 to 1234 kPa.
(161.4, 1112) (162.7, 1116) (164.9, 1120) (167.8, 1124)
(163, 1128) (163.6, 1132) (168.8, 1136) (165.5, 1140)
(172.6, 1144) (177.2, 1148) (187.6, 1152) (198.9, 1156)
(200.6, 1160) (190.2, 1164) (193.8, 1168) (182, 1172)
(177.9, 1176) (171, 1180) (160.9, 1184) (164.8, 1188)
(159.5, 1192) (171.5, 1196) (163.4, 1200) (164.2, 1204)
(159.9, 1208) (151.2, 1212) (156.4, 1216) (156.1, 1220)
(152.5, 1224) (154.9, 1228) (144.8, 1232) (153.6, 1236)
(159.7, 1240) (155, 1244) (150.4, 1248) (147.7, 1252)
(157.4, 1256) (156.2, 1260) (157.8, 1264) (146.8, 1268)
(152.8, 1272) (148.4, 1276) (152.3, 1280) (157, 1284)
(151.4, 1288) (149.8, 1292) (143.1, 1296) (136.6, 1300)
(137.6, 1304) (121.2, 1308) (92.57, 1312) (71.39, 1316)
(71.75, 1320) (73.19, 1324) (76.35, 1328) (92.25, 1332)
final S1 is 151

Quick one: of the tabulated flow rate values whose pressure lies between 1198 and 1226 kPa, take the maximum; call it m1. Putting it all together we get 164.2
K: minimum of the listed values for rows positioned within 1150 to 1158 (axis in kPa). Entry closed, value 187.6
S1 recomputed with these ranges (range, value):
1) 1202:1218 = 158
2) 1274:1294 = 152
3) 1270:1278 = 151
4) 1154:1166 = 197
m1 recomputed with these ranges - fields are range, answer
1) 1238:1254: 159.7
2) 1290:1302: 149.8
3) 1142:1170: 200.6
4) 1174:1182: 177.9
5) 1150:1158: 198.9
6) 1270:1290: 157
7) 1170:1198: 182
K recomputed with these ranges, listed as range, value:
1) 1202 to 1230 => 151.2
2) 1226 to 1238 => 144.8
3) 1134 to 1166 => 165.5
